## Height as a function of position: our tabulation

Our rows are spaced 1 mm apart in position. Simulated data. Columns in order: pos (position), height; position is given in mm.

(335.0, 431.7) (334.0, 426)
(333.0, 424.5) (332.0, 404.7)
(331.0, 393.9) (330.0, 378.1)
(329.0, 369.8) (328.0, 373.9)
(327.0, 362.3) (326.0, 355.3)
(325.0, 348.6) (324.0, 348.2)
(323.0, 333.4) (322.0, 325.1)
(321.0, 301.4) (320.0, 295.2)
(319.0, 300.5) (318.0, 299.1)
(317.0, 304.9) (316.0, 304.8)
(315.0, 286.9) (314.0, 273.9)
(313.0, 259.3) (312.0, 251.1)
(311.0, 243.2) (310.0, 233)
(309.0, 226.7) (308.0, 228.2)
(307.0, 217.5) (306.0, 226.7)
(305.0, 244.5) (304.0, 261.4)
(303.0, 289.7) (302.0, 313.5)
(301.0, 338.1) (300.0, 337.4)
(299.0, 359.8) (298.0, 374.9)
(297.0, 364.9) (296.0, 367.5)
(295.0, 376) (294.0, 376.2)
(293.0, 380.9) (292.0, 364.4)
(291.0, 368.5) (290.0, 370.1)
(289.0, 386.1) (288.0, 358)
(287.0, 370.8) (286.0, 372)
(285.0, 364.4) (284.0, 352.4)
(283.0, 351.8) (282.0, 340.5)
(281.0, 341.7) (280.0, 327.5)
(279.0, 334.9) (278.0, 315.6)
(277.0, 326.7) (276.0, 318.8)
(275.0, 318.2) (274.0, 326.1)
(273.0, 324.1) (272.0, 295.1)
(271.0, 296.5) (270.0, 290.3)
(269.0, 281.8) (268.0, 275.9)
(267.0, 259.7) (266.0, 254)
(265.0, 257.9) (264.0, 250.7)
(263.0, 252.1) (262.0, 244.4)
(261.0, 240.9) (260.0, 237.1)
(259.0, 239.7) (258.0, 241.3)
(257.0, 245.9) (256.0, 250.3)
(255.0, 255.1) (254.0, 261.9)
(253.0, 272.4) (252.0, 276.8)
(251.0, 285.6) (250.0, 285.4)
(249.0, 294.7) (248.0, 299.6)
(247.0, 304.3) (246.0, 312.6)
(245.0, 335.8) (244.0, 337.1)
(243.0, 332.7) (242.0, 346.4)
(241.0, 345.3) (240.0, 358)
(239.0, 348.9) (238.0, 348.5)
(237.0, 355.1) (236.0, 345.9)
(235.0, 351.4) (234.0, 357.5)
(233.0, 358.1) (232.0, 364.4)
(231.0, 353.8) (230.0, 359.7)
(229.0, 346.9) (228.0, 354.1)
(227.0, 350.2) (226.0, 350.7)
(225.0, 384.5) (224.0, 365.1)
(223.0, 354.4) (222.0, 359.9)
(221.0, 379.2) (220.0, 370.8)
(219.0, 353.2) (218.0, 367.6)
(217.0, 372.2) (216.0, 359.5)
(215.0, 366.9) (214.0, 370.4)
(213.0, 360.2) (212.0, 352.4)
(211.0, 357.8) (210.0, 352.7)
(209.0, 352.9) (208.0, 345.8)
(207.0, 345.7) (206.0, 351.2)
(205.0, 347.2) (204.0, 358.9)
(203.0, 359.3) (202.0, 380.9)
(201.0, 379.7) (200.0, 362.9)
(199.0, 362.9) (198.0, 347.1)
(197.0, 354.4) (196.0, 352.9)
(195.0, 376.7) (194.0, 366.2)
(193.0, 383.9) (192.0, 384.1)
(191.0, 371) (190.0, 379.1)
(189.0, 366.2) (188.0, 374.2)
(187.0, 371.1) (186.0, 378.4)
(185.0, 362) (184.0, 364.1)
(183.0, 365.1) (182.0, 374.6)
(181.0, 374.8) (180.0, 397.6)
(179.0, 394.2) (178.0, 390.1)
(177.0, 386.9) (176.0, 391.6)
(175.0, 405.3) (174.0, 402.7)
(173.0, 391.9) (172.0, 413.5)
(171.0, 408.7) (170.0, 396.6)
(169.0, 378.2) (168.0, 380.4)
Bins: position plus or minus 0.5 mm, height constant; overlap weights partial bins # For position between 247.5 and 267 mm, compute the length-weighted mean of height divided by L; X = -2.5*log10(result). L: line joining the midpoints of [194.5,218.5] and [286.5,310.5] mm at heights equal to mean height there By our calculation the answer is 0.29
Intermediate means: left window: 360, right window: 322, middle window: 260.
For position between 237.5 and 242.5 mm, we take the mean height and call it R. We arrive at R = 349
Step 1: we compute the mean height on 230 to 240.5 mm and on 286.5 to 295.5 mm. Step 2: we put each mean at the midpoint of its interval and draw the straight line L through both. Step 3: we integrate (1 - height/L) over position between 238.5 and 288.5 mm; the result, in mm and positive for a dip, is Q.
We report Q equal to 8.4 mm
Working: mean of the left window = 354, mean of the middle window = 302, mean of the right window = 372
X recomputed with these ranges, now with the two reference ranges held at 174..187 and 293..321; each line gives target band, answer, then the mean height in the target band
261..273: 0.20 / 270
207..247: -0.01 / 354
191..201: 0.02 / 367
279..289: -0.14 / 354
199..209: 0.02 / 359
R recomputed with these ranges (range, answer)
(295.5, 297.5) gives 366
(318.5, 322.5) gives 306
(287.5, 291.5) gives 371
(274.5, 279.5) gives 323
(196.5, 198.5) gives 351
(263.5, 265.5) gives 254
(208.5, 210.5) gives 353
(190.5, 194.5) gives 376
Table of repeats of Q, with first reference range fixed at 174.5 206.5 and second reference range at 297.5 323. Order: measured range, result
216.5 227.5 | -0.5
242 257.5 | 1.8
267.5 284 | -0.4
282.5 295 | -2.8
